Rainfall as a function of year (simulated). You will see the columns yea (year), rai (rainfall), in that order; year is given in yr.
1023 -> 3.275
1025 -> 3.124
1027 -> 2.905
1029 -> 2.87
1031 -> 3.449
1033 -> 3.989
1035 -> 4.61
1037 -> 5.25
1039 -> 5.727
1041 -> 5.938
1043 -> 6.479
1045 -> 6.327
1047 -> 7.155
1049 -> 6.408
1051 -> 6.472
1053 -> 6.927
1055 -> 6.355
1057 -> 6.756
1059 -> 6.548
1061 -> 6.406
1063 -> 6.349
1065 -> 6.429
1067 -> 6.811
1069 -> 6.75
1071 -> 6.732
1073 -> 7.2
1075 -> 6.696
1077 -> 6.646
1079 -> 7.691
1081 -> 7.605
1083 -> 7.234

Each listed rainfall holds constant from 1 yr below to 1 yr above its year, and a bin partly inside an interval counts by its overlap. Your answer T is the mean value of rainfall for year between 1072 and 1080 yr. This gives 7.06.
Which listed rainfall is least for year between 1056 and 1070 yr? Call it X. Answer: 6.349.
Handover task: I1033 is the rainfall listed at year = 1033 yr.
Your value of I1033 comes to 3.989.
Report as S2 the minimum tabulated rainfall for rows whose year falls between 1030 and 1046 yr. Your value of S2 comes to 3.449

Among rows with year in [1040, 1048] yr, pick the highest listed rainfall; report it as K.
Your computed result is 7.155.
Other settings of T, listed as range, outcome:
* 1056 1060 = 6.65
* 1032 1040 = 4.89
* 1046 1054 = 6.74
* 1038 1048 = 6.33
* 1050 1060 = 6.61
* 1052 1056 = 6.64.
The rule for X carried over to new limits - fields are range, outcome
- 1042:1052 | 6.327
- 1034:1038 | 4.61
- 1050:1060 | 6.355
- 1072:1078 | 6.646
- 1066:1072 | 6.732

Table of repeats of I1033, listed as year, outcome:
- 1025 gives 3.124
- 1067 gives 6.811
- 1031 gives 3.449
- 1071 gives 6.732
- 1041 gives 5.938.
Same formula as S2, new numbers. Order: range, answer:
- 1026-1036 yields 2.87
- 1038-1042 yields 5.727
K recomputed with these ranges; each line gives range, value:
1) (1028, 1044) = 6.479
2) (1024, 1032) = 3.449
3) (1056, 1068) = 6.811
